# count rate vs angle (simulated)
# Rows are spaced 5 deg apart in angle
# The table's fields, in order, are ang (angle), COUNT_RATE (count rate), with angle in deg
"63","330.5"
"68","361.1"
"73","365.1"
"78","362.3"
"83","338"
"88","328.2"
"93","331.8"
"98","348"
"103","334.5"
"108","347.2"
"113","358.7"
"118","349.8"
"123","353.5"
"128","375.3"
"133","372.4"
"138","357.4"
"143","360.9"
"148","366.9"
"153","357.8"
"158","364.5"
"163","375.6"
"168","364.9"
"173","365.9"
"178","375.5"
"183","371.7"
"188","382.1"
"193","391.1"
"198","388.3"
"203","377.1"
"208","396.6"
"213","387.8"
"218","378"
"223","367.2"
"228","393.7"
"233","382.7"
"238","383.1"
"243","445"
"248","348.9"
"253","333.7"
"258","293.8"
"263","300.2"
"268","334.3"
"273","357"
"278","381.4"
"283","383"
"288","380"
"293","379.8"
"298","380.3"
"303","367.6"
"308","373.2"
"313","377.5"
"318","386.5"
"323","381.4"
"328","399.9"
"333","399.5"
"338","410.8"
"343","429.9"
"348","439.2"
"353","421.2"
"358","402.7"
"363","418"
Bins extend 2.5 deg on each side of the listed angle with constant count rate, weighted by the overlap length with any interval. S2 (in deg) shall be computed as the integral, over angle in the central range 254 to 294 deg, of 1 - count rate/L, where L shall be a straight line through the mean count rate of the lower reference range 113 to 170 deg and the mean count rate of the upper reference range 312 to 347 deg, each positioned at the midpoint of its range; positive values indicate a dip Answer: 4.1 deg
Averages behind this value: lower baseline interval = 363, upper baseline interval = 401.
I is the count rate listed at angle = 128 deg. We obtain 375.3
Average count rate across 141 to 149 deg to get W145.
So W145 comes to 364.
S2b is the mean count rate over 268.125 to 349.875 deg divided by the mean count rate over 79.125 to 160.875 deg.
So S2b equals 1.10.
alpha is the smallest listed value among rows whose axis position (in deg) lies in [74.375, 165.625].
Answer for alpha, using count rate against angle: 328.2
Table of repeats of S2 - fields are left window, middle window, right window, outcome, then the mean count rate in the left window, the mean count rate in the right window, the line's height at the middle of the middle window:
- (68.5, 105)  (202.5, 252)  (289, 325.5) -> -2.5 deg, 345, 378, 366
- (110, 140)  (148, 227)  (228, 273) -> -4.0 deg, 361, 355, 358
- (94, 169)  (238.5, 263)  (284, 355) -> 1.9 deg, 358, 394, 381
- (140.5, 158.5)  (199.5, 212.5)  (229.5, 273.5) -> -1.1 deg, 362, 354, 358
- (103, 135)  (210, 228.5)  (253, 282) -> -2.0 deg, 357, 336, 343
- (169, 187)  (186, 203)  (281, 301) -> -0.6 deg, 371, 380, 373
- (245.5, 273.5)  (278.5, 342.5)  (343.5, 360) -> -1.2 deg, 326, 423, 379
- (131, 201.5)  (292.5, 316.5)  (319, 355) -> 1.6 deg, 371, 411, 403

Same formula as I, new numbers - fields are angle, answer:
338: 410.8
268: 334.3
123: 353.5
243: 445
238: 383.1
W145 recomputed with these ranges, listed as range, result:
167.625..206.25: 378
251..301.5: 353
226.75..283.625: 360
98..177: 360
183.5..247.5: 388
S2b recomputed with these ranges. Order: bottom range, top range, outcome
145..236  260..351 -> 1.01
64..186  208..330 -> 1.04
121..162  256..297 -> 0.97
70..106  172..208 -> 1.11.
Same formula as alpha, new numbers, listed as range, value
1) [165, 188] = 364.9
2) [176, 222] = 371.7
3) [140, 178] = 357.8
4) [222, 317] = 293.8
